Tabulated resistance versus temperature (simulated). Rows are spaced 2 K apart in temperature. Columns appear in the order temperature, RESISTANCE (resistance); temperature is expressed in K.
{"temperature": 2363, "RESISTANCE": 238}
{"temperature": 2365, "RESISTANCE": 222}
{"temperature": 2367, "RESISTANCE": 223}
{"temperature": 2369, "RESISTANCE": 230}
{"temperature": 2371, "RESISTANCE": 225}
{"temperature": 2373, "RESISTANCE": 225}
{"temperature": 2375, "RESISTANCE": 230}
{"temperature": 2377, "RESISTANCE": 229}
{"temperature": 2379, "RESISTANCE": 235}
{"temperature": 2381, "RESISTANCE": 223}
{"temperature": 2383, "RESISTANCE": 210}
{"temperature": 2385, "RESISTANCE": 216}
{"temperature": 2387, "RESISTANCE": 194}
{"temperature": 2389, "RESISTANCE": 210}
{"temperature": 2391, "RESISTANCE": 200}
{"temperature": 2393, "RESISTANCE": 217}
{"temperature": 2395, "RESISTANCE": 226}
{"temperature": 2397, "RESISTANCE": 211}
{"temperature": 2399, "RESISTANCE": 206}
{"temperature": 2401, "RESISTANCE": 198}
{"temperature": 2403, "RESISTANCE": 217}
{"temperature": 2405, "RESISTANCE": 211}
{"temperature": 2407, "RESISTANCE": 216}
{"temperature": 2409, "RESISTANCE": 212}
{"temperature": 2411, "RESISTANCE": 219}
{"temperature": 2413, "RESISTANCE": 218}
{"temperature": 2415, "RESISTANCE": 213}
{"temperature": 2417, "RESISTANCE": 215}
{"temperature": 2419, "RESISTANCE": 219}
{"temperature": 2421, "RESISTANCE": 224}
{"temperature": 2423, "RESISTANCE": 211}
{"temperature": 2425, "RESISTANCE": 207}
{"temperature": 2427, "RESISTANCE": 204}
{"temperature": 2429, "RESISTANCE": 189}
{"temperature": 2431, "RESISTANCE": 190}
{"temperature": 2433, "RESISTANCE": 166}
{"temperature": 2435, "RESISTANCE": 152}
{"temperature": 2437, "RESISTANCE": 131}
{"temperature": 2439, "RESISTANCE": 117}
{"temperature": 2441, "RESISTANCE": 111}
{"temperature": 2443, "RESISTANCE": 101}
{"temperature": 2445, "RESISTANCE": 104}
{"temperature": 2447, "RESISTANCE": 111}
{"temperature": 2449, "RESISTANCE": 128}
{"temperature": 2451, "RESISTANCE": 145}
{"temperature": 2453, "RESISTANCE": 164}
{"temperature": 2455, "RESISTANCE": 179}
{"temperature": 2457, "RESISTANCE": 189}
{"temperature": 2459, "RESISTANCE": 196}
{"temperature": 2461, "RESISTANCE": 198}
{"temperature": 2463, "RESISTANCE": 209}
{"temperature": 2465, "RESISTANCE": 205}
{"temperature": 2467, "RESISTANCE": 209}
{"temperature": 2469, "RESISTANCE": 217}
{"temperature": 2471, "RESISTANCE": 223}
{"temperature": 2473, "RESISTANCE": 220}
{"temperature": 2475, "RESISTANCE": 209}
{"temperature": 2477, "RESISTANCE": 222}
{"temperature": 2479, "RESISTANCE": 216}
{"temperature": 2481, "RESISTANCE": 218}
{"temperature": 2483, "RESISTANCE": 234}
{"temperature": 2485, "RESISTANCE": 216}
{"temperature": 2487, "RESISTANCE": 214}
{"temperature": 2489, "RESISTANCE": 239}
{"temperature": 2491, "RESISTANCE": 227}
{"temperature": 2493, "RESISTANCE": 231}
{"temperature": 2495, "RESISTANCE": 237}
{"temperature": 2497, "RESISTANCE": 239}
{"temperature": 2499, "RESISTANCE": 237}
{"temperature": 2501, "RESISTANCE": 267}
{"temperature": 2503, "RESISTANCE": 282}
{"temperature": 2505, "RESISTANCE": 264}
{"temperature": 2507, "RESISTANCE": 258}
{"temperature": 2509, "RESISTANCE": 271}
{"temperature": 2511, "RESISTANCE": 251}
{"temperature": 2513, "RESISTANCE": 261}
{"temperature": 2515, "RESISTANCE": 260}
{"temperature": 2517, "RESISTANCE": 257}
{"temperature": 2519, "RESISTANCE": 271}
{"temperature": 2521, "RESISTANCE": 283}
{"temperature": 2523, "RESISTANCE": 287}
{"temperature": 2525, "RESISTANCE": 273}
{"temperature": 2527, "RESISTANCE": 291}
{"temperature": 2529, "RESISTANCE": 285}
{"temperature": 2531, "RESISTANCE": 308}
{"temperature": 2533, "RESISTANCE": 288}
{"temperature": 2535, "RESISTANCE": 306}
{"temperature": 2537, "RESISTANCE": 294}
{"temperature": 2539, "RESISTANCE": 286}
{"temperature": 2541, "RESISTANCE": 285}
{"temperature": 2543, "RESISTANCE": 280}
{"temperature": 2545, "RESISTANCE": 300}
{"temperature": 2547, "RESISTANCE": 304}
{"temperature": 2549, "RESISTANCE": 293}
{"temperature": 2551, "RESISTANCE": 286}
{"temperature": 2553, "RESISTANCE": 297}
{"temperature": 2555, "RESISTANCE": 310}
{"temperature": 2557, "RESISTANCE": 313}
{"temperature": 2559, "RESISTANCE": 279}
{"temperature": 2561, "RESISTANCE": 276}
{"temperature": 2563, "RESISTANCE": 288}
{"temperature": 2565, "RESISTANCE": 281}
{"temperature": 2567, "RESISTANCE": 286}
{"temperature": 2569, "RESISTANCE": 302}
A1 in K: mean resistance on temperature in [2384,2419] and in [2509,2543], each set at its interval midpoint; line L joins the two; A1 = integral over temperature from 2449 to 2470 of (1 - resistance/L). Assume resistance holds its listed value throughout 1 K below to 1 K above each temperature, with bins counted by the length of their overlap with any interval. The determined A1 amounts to 4.8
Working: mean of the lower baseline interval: 212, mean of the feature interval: 188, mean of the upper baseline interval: 280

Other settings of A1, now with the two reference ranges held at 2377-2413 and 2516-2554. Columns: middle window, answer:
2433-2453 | 9.42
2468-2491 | 3.34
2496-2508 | 0.57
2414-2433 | 1.89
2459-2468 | 1.65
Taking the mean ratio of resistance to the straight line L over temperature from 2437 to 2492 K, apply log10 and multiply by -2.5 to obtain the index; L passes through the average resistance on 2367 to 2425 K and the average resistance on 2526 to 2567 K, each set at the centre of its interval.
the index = 0.338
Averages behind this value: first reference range 216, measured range 185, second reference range 292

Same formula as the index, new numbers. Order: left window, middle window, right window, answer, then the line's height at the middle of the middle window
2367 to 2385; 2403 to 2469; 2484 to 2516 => 0.284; 236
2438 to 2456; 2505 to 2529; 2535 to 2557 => -0.100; 246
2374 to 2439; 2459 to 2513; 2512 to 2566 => 0.105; 254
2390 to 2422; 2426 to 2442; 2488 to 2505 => 0.380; 224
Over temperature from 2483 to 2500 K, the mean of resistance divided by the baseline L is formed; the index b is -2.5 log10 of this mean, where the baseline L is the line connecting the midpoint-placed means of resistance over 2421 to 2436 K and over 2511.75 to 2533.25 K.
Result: 0.09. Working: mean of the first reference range 191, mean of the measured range 230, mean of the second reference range 278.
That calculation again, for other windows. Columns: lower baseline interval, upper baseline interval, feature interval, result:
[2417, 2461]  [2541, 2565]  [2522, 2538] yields -0.10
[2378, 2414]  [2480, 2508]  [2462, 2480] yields 0.09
